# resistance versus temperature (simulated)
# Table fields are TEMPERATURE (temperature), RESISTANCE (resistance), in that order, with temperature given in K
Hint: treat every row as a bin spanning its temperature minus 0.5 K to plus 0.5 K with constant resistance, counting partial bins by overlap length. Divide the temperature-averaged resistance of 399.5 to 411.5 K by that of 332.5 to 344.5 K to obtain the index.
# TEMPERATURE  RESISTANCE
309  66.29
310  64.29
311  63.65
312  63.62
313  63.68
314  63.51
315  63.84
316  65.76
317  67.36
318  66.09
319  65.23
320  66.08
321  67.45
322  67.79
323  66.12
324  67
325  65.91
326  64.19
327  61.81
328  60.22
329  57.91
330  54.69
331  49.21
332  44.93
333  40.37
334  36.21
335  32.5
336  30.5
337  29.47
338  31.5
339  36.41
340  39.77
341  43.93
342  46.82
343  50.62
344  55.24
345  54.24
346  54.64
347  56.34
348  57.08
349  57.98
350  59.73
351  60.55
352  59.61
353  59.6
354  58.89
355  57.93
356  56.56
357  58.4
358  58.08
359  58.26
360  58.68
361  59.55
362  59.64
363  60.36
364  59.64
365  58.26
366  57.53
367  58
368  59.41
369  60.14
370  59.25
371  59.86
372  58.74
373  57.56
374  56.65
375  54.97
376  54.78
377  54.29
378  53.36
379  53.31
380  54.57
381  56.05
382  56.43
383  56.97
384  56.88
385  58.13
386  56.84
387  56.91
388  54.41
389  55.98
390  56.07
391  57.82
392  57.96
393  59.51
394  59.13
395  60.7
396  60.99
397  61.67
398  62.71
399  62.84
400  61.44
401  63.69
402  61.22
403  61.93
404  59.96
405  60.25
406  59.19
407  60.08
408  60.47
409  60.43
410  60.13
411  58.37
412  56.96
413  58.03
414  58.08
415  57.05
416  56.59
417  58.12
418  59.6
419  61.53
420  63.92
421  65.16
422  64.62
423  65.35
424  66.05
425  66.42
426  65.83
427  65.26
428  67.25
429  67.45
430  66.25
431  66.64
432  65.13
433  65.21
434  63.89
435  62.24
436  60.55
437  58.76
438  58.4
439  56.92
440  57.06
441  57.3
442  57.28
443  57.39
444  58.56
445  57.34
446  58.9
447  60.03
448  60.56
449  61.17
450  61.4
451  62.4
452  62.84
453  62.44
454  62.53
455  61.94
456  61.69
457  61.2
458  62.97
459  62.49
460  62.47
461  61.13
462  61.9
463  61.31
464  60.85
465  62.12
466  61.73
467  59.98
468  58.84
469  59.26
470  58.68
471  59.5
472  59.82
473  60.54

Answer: 1.54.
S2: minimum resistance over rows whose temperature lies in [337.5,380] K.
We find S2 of 31.5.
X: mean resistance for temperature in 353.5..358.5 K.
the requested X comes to 58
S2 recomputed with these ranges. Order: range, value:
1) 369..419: 53.31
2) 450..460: 61.2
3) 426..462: 56.92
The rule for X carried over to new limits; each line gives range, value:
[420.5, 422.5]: 64.9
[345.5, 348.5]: 56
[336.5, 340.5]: 34.3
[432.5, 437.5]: 62.1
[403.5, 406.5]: 59.8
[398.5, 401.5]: 62.7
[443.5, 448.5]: 59.1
